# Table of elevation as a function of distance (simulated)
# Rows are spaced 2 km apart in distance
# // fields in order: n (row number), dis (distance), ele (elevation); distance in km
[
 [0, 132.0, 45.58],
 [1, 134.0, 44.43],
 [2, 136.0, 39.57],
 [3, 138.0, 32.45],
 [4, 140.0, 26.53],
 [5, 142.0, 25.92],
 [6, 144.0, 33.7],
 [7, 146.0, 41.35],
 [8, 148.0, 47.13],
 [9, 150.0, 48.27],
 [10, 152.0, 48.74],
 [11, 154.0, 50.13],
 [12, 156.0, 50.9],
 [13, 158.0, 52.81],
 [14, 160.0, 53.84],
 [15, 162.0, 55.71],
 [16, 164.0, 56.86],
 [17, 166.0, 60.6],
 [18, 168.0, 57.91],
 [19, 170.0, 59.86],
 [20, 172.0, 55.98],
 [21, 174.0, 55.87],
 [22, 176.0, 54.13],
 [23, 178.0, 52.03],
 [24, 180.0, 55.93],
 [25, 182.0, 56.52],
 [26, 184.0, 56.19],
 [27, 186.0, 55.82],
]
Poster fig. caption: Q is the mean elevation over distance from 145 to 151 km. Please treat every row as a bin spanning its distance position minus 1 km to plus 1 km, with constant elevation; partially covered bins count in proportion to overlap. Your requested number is 45.6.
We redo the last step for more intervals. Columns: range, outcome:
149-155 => 49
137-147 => 32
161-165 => 56.3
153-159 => 51.3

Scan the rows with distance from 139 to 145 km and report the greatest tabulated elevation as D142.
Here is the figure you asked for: 33.7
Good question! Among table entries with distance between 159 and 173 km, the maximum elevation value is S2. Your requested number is 60.6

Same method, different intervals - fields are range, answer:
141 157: 50.9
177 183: 56.52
